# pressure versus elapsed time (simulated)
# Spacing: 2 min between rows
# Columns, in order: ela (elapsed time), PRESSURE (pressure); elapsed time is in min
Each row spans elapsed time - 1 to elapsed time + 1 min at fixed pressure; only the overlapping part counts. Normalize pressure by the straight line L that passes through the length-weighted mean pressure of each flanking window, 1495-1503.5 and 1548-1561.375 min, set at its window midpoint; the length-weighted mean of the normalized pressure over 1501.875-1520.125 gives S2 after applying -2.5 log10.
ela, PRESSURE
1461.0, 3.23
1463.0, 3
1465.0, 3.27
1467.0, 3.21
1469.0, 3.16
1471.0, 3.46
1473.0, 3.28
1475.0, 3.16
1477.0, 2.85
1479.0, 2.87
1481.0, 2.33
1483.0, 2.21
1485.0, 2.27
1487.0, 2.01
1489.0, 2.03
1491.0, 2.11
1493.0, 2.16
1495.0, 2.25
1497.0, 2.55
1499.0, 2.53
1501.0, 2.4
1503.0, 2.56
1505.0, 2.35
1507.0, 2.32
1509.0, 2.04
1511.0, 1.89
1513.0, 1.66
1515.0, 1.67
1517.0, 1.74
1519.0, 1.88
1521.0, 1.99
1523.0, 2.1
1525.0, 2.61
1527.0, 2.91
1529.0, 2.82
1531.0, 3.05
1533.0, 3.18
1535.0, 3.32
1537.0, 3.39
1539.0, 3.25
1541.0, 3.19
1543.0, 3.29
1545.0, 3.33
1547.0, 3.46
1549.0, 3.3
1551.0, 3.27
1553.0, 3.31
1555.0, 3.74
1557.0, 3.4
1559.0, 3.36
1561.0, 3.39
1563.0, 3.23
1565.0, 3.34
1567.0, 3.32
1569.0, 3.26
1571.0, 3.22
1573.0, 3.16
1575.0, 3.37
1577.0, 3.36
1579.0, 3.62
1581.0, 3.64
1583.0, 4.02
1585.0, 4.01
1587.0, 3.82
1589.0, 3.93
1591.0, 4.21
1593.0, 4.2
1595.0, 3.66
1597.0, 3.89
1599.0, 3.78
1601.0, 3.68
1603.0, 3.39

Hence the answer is 0.30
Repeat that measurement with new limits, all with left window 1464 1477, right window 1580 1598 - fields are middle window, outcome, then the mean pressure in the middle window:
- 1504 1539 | 0.41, 2.43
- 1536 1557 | 0.10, 3.36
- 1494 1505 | 0.36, 2.45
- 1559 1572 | 0.15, 3.3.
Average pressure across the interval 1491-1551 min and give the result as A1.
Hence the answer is 2.6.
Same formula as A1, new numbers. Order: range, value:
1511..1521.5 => 1.79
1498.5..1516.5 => 2.14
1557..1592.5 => 3.55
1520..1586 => 3.25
